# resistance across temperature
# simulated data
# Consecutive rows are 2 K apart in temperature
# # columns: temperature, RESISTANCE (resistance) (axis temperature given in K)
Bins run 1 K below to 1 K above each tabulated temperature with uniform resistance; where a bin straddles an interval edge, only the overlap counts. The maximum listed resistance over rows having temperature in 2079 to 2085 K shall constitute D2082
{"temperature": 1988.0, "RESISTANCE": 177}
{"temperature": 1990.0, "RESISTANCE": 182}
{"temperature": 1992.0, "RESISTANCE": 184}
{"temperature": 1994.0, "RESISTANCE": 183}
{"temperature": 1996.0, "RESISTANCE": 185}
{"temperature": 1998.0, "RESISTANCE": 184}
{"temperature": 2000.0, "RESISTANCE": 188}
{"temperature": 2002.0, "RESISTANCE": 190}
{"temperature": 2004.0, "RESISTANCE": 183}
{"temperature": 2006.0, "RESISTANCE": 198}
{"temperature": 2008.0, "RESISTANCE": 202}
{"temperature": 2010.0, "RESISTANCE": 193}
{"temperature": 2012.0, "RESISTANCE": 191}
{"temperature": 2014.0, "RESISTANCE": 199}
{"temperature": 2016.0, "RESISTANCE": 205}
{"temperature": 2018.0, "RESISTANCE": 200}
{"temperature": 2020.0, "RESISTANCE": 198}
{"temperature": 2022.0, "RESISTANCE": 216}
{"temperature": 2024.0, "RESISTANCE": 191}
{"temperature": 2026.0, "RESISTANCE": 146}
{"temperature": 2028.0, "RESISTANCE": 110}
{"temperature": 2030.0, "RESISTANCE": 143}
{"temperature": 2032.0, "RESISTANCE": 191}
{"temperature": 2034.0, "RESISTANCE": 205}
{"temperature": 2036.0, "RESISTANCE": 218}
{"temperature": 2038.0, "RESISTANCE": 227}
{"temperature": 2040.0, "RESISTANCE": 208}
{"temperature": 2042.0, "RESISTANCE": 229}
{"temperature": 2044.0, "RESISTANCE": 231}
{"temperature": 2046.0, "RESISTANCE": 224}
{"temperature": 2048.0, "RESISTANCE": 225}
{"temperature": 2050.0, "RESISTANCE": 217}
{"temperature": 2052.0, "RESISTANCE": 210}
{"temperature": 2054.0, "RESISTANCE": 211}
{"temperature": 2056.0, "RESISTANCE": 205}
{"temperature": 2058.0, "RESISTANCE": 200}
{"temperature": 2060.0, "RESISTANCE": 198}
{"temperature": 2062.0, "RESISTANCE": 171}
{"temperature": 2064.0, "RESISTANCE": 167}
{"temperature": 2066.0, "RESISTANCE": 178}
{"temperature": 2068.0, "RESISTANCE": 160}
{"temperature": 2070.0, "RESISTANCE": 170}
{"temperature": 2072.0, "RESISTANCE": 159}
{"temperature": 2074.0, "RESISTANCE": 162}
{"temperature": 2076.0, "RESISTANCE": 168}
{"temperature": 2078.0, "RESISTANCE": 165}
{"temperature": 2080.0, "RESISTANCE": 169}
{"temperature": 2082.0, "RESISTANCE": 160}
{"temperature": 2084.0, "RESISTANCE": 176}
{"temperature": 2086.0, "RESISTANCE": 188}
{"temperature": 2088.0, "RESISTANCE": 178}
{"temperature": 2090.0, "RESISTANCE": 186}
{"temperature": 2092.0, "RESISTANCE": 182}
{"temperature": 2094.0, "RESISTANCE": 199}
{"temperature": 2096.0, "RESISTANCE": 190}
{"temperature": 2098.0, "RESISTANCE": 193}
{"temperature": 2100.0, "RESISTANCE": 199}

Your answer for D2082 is 176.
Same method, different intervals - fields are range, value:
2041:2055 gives 231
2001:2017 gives 205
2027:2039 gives 227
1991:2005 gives 190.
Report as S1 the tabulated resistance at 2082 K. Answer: 160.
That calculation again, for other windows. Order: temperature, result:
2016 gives 205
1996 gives 185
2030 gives 143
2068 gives 160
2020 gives 198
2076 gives 168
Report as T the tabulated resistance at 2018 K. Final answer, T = 200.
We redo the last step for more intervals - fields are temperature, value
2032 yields 191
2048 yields 225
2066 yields 178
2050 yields 217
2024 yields 191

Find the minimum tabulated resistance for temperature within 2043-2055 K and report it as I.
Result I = 210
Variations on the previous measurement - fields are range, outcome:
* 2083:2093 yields 176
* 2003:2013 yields 183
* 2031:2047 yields 191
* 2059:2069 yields 160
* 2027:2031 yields 110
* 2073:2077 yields 162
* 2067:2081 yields 159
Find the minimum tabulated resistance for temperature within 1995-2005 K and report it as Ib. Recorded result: 183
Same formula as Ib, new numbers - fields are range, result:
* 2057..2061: 198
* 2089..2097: 182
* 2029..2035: 143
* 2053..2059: 200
